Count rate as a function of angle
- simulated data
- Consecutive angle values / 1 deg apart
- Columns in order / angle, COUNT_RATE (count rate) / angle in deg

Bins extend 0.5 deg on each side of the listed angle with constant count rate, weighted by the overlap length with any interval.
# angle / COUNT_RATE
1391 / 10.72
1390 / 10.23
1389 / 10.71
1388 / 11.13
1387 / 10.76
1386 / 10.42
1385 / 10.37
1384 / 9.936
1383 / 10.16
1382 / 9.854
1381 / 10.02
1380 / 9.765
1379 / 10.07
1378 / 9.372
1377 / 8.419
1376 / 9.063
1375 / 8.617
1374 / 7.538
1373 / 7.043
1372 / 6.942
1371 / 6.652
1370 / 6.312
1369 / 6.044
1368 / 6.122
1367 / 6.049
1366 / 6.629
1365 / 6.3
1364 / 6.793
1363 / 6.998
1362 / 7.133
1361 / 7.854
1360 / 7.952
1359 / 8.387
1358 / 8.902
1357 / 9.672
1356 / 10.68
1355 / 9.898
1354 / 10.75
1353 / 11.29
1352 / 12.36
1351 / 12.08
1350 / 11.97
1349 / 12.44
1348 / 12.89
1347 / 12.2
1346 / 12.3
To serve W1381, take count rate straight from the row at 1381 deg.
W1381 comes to 10.02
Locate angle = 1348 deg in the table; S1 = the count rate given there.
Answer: 12.89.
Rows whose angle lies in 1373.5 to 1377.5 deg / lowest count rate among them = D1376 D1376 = 7.538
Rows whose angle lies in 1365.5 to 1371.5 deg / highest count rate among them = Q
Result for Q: 6.652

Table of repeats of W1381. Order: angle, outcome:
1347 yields 12.2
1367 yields 6.049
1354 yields 10.75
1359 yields 8.387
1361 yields 7.854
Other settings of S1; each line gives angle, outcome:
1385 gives 10.37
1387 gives 10.76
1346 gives 12.3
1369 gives 6.044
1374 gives 7.538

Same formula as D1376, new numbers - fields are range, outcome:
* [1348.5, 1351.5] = 11.97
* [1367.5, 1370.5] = 6.044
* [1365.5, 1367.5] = 6.049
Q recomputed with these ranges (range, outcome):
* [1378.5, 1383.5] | 10.16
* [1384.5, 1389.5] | 11.13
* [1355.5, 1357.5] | 10.68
